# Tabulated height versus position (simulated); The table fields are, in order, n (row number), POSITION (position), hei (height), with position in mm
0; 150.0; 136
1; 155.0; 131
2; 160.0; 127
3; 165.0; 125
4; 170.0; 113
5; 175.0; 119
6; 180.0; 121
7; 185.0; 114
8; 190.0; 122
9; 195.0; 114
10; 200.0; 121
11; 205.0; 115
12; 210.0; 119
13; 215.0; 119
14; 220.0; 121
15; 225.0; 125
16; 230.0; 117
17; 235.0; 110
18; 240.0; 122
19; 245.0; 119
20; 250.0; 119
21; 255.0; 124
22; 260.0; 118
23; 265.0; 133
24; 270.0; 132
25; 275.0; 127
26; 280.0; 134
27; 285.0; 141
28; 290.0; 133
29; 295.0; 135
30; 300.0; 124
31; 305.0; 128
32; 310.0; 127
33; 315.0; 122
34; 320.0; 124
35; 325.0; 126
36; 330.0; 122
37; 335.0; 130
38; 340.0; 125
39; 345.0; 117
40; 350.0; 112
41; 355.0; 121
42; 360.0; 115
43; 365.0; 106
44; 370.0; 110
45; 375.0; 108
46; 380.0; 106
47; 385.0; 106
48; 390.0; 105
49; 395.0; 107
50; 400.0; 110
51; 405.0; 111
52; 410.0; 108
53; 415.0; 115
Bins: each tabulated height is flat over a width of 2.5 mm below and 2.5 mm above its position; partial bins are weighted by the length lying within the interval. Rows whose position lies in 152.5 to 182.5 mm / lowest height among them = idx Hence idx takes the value 113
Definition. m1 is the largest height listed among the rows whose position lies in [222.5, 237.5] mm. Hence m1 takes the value 125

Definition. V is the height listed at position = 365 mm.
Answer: 106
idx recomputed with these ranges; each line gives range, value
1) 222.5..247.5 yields 110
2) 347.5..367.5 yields 106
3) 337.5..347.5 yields 117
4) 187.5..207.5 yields 114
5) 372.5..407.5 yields 105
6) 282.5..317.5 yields 122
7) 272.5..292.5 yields 127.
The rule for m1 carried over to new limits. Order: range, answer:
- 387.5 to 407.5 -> 111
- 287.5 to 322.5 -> 135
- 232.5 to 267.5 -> 133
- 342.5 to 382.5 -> 121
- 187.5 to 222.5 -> 122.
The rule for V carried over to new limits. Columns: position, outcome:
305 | 128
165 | 125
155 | 131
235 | 110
